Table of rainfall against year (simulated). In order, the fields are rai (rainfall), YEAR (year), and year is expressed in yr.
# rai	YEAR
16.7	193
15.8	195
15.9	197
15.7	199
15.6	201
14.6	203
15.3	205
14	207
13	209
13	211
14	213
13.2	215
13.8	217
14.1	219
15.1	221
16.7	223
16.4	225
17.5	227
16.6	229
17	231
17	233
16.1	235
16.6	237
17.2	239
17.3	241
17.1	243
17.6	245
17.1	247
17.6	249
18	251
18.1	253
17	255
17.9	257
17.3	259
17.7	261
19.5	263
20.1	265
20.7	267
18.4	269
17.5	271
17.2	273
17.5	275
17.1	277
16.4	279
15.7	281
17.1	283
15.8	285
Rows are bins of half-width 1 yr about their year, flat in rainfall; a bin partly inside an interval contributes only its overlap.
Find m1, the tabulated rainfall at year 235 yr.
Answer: 16.1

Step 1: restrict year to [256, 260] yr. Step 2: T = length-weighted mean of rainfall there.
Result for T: 17.6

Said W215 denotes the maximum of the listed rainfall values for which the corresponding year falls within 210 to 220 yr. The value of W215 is 14.1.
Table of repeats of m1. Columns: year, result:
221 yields 15.1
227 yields 17.5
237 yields 16.6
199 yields 15.7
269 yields 18.4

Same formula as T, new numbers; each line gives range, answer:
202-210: 14.2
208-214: 13.3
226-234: 17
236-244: 17.1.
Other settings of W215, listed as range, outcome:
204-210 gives 15.3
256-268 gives 20.7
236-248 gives 17.6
